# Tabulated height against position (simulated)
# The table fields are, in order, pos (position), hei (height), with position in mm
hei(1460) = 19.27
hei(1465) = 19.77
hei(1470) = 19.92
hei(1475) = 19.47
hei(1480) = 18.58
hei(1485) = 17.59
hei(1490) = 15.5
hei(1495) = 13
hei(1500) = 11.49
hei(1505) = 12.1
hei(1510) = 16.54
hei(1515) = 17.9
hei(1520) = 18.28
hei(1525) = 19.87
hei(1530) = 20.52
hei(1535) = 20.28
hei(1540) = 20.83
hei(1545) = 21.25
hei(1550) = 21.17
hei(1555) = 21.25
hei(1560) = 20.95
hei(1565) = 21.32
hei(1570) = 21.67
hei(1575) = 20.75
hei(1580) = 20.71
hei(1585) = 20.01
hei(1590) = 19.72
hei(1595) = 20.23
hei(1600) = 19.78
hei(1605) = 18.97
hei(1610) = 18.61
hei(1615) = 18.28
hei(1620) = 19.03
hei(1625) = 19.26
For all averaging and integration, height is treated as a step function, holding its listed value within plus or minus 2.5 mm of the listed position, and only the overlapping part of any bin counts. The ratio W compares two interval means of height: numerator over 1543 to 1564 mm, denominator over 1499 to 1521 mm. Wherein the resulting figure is 1.38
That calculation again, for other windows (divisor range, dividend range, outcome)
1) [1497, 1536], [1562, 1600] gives 1.21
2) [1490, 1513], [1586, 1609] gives 1.44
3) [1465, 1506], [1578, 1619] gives 1.19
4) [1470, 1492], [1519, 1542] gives 1.11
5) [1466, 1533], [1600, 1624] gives 1.11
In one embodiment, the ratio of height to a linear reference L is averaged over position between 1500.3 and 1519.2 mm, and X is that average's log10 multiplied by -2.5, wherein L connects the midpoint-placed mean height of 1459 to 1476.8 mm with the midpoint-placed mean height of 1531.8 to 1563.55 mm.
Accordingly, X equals 0.31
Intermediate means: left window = 19.6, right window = 21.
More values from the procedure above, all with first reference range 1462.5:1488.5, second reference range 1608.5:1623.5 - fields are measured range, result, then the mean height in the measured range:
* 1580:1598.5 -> -0.08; 20.1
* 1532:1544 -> -0.10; 20.6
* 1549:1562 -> -0.13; 21.1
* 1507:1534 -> 0.01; 18.6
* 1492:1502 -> 0.45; 12.4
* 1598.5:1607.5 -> -0.04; 19.3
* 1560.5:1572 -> -0.14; 21.4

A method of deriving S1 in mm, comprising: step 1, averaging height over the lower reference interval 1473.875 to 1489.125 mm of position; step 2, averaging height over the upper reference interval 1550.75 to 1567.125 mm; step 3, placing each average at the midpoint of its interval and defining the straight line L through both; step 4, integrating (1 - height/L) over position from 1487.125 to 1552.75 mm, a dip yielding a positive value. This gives 7.1 mm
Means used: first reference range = 18.1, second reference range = 21.2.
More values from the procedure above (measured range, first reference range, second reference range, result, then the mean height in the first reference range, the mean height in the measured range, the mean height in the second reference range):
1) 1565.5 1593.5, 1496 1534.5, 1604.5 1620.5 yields -4.1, 16.7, 20.6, 18.7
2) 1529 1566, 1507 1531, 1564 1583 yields -2.2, 18.4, 20.9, 21.1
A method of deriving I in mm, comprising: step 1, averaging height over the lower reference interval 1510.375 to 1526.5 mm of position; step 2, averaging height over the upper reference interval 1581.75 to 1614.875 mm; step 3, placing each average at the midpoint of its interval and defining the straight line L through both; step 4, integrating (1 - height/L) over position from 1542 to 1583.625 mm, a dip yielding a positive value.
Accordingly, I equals -4.67 mm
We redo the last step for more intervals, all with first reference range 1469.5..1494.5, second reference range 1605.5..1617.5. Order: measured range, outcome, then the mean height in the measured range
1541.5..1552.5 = -1.9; 21.2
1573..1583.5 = -1.3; 20.7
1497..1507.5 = 3.5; 11.9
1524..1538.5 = -1.9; 20.3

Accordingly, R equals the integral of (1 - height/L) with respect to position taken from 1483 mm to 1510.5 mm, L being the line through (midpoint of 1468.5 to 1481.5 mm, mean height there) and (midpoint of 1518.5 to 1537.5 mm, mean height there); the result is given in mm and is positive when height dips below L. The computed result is 7.57 mm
